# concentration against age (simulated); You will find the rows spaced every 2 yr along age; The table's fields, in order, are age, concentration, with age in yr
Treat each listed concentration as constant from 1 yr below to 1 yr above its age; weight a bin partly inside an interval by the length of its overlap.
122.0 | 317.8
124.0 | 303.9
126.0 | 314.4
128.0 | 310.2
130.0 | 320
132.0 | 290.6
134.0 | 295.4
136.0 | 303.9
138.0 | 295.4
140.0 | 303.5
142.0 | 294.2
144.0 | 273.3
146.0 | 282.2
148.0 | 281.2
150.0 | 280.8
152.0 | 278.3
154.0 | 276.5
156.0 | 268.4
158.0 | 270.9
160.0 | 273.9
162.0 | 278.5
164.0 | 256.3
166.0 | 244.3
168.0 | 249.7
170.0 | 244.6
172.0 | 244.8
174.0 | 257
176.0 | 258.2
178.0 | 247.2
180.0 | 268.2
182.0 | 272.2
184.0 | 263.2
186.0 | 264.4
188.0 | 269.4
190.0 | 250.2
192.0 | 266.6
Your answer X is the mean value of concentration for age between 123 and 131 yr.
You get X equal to 312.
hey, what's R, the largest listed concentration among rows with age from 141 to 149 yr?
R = 294.2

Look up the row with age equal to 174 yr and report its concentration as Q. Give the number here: 257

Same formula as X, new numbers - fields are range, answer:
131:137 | 297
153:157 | 272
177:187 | 263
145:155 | 280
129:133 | 305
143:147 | 278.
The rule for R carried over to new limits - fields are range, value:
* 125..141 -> 320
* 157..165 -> 278.5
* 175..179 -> 258.2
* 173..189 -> 272.2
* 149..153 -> 280.8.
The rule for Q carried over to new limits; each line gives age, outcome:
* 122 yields 317.8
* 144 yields 273.3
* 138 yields 295.4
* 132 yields 290.6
